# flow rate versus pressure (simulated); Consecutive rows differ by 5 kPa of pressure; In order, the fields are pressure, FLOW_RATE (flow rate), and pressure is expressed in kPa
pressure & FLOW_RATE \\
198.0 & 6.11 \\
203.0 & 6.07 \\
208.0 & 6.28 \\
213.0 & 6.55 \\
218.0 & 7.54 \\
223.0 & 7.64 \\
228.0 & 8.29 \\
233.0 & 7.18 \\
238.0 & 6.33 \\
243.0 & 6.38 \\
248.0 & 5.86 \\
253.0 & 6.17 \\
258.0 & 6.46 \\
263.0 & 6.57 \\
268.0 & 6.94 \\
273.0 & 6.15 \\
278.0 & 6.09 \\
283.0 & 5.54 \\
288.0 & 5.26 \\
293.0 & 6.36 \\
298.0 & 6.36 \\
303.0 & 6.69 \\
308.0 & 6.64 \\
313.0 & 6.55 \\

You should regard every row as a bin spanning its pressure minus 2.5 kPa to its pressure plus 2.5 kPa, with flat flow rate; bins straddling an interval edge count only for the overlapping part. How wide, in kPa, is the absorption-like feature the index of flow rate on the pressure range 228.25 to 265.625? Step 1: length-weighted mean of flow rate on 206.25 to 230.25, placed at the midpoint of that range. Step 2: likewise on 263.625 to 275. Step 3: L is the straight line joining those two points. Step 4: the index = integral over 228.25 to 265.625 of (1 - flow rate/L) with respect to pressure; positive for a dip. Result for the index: 1.9 kPa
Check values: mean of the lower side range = 7.28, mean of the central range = 6.54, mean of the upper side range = 6.57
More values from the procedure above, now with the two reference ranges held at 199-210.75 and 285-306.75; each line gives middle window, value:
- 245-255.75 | 0.2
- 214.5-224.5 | -2.1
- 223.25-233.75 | -2.8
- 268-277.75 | -0.3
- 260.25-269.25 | -0.8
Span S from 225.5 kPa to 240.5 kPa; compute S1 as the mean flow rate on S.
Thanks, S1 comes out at 7.27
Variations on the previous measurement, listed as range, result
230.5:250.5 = 6.44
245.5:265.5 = 6.27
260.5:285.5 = 6.26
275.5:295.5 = 5.81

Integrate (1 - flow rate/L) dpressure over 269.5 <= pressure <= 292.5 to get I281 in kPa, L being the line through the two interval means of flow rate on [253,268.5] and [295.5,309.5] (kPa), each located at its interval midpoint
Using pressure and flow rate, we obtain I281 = 2.4 kPa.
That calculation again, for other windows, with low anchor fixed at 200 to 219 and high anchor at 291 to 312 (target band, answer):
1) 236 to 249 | 0.6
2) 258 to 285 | 1.0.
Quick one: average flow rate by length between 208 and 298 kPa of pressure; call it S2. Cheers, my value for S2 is 6.54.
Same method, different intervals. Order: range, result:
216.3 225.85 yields 7.62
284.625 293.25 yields 5.64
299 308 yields 6.62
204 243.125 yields 7.03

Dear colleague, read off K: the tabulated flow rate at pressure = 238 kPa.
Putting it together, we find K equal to 6.33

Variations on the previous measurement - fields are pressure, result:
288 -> 5.26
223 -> 7.64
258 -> 6.46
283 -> 5.54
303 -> 6.69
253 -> 6.17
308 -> 6.64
